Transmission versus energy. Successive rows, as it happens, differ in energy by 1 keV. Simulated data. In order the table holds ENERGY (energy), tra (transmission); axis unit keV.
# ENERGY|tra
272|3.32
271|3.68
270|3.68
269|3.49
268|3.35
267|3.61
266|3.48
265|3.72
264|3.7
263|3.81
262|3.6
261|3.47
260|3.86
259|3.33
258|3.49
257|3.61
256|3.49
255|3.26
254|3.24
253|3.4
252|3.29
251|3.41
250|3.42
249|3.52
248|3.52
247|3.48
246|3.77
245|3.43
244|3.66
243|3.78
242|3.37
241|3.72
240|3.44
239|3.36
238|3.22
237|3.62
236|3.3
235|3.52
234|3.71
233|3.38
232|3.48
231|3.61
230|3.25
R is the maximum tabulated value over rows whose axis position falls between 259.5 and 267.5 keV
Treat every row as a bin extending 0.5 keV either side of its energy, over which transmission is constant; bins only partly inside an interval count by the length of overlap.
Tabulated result 3.86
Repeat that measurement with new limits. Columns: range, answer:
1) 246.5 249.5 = 3.52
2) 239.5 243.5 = 3.78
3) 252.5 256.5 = 3.49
